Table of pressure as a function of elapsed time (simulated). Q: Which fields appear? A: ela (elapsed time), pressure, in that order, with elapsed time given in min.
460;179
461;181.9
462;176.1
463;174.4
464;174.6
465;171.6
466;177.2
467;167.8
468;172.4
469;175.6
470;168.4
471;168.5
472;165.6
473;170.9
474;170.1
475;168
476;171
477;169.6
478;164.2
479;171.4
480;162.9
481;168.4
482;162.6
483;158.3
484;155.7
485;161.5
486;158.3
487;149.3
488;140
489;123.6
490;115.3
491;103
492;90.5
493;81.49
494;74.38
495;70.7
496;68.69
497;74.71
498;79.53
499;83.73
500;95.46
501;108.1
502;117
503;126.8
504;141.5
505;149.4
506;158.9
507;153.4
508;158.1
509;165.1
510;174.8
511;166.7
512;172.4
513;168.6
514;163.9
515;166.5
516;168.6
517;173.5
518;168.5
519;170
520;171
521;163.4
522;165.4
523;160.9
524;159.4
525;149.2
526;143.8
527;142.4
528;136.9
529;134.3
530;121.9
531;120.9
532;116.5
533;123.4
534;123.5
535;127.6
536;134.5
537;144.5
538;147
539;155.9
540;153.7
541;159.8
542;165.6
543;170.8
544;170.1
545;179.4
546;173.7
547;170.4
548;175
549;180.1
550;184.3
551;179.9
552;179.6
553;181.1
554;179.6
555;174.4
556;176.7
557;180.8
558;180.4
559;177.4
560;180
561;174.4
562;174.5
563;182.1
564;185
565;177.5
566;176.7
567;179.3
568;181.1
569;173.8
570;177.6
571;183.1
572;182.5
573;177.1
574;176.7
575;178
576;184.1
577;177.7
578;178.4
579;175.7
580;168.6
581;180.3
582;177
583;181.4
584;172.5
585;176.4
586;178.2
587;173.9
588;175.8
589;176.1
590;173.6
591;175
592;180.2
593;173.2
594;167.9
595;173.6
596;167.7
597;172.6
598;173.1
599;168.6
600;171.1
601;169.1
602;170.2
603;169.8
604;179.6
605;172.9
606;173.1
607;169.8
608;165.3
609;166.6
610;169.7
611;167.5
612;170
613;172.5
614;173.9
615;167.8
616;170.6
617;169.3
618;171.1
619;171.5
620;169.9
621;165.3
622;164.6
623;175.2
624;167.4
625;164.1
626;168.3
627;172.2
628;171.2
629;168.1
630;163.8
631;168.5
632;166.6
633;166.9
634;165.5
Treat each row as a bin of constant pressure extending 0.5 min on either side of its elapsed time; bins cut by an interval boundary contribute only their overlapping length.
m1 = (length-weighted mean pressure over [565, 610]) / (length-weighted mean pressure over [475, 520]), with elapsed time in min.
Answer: 1.2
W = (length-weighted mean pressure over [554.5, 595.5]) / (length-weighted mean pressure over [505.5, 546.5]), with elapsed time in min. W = 1.15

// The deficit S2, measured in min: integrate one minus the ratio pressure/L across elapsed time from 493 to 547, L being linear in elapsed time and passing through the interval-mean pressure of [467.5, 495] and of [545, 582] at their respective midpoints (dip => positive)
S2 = 7.0 min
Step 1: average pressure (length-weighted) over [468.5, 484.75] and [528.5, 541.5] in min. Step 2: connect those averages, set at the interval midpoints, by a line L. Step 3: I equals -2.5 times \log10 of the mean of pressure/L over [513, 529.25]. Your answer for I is -0.12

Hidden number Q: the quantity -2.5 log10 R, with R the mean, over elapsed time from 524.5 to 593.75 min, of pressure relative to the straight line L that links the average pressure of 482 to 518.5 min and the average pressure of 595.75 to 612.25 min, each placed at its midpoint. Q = -0.09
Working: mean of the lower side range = 133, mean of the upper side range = 170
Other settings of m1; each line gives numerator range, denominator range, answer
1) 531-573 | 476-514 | 1.25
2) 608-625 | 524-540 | 1.24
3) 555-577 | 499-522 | 1.17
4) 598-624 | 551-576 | 0.95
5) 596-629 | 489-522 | 1.28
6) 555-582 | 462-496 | 1.19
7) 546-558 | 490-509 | 1.63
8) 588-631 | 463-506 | 1.22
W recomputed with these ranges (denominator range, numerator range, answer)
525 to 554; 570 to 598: 1.15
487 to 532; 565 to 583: 1.32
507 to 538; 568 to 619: 1.15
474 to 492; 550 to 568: 1.18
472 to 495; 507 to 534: 1.07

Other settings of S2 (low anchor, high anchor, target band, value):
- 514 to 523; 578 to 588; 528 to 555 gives 2.4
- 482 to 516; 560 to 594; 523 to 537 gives 1.3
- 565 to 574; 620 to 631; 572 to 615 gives 0.1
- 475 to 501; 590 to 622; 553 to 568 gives -2.4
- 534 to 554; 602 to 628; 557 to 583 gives -1.9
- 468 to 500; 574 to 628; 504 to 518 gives -1.8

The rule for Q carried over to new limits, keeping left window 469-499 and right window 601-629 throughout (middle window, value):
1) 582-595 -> -0.077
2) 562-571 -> -0.137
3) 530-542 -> 0.096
